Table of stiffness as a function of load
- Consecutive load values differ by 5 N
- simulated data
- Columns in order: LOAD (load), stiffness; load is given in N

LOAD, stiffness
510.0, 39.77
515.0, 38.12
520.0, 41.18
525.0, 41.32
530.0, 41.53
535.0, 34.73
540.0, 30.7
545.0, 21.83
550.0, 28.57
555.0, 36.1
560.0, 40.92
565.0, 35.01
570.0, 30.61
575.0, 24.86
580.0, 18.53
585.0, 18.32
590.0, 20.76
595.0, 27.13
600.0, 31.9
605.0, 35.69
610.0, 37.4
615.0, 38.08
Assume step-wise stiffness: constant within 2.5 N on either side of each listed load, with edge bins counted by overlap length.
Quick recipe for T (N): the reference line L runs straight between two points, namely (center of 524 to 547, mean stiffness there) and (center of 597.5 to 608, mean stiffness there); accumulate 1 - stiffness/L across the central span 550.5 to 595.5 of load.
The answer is 7.70 N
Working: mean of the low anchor 33.8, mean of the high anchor 34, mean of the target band 28.1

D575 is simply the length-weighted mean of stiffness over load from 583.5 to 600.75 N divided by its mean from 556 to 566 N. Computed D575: 0.63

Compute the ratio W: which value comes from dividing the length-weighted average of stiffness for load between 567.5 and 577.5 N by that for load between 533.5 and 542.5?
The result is 0.85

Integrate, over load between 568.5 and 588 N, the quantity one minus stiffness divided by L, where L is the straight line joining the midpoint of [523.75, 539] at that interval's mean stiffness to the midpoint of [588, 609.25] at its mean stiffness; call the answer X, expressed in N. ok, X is 5.9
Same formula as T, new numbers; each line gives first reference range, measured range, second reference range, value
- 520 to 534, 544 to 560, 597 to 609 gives 2.9 N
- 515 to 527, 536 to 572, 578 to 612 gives 2.3 N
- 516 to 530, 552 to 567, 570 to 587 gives -4.6 N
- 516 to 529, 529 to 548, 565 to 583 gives 2.7 N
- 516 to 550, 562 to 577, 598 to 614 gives 1.9 N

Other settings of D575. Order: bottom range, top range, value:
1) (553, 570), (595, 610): 0.91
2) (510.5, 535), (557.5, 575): 0.85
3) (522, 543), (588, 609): 0.81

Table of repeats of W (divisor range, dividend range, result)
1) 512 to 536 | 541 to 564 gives 0.81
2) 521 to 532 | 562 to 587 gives 0.63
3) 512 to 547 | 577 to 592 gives 0.54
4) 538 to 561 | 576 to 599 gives 0.71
